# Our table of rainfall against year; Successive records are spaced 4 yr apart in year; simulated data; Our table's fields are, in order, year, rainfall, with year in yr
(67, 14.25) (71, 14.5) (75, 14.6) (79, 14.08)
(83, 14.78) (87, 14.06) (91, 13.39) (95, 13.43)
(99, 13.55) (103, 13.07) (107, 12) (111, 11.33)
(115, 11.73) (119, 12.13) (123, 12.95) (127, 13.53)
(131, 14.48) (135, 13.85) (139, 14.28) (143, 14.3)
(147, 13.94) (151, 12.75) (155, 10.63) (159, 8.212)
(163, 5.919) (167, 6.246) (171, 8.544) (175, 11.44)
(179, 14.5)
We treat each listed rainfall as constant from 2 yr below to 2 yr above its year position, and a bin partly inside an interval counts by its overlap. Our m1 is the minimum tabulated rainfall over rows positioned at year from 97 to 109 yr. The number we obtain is 12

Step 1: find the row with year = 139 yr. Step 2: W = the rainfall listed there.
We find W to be 14.28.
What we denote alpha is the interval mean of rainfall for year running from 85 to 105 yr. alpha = 13.5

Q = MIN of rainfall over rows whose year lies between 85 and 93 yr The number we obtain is 13.39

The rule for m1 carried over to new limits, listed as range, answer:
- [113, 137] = 11.73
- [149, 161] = 8.212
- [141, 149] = 13.94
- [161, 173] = 5.919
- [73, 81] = 14.08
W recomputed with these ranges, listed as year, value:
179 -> 14.5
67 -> 14.25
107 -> 12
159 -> 8.212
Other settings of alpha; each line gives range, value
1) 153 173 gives 7.91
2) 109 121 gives 11.7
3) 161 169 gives 6.08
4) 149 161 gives 10.5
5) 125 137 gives 14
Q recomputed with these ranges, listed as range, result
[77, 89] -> 14.06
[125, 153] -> 12.75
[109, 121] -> 11.33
